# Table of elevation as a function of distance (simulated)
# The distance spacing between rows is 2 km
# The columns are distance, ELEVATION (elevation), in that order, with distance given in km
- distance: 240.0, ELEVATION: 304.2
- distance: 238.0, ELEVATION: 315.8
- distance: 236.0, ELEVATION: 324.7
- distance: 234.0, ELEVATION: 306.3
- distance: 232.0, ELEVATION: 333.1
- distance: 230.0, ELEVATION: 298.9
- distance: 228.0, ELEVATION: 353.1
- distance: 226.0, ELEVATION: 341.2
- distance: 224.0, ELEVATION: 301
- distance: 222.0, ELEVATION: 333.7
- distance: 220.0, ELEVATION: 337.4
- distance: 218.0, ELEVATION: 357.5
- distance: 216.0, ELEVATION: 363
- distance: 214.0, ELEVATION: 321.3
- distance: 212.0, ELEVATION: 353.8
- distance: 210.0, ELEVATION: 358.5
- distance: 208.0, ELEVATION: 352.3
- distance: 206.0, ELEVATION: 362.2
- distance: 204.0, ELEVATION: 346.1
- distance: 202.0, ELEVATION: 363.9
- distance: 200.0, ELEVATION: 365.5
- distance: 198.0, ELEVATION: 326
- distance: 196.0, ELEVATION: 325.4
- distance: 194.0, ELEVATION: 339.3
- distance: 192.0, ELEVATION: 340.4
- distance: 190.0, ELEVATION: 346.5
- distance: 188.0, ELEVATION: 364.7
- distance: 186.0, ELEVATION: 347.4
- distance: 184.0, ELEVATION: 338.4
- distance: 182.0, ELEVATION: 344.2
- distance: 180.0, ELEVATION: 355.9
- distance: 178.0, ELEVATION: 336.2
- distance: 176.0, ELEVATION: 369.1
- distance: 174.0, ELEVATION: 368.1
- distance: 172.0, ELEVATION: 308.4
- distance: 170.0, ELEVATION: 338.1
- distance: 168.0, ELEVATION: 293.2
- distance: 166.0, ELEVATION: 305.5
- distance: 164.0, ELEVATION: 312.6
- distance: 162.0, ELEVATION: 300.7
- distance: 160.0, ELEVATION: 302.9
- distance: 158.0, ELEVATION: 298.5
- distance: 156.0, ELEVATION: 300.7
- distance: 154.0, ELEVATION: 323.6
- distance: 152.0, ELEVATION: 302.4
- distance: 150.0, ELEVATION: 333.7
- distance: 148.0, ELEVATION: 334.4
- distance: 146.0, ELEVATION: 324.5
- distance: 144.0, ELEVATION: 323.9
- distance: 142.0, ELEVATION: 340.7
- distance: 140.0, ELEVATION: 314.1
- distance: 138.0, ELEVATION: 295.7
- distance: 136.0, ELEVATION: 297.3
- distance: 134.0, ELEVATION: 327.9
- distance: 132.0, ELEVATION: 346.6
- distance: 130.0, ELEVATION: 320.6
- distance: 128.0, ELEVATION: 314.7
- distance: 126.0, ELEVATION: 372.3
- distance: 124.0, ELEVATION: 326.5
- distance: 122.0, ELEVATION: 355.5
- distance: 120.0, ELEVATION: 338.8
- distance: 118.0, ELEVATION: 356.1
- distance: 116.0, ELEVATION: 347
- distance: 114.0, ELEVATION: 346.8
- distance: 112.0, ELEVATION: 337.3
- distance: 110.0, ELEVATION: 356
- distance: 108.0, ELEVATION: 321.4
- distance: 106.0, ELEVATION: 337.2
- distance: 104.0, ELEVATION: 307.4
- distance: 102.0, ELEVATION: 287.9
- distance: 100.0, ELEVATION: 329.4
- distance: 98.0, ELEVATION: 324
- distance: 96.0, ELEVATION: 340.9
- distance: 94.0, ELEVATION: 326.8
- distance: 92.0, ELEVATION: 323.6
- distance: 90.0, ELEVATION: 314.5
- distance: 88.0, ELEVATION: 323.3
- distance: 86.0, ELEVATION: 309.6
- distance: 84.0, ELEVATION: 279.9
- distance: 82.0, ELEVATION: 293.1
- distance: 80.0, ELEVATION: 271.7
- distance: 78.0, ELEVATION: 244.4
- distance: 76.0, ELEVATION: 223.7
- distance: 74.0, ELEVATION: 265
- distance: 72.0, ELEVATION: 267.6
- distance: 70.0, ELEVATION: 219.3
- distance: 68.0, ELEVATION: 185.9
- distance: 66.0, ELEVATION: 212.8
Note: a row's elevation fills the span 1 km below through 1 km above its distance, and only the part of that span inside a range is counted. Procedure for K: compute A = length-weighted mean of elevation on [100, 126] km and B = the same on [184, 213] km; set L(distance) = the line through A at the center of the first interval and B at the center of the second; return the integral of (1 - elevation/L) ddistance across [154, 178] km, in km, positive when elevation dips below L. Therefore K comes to 1.8 km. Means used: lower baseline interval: 336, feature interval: 319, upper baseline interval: 349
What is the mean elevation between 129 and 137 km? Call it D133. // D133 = 323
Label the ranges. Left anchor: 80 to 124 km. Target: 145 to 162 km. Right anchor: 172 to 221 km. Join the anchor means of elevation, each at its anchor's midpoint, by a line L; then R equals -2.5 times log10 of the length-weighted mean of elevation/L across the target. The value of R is 0.08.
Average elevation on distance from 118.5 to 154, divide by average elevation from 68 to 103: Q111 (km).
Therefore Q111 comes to 1.14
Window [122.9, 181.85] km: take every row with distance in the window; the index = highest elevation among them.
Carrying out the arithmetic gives 372.3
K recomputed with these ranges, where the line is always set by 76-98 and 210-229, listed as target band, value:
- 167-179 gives -0.3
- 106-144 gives -2.7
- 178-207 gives -1.3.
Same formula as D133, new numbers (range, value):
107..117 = 342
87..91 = 319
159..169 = 303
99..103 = 309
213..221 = 345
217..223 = 343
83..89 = 304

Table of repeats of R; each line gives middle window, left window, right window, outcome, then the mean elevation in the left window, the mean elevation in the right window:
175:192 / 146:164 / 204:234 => -0.08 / 313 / 340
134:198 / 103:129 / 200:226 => 0.05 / 340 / 346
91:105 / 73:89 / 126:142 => -0.10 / 276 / 322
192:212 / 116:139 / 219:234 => -0.07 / 333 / 327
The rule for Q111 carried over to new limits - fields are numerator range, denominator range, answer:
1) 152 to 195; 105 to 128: 0.96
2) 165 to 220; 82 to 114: 1.07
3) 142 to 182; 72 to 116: 1.05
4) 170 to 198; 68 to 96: 1.23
